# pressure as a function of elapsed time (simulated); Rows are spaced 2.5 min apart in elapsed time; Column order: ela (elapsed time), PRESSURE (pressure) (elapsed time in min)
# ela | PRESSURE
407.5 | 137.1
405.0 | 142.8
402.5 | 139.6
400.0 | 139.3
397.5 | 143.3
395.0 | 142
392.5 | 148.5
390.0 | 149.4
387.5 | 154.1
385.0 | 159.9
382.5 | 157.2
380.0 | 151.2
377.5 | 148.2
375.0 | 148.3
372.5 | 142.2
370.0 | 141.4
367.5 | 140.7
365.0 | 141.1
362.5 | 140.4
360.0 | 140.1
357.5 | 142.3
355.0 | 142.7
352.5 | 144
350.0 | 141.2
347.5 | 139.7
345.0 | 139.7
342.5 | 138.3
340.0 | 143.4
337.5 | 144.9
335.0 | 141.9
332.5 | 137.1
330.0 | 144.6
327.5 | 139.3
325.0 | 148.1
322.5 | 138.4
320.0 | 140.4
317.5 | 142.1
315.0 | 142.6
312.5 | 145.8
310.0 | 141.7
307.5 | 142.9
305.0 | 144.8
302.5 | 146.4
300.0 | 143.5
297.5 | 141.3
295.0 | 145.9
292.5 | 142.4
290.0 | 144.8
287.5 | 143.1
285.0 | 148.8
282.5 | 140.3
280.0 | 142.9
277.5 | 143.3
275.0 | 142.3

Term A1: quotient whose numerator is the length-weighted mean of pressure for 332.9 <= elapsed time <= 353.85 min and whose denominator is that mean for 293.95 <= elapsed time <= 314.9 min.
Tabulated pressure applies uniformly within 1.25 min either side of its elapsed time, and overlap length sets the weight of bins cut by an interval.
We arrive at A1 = 0.98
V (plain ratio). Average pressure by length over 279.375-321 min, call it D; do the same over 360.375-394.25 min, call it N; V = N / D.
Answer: 1.0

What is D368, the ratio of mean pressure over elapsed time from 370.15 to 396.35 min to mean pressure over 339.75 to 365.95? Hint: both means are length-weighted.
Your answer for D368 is 1.06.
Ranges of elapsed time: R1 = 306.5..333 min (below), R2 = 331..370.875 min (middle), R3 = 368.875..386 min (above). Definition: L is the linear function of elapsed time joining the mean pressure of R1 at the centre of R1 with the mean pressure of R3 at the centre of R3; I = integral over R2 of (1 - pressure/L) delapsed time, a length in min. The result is 1.4 min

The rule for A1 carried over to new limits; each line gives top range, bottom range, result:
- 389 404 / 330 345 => 1.02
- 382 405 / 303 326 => 1.03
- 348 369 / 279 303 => 0.98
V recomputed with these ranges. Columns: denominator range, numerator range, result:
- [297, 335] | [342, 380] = 1.00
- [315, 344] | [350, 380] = 1.01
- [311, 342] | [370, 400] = 1.05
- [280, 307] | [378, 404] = 1.03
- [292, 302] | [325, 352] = 0.98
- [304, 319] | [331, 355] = 0.99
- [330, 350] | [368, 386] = 1.06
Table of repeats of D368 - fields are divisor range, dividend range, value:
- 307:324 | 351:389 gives 1.03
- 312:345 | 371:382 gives 1.04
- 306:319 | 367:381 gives 1.02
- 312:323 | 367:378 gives 1.02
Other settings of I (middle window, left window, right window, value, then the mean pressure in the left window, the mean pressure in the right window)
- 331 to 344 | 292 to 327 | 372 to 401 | 0.4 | 143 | 149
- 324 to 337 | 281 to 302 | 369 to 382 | 0.3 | 144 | 147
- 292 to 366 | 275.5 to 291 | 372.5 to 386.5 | 2.7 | 144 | 152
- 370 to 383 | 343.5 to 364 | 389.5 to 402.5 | -0.5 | 141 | 144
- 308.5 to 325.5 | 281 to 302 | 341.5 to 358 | 0.0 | 144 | 141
